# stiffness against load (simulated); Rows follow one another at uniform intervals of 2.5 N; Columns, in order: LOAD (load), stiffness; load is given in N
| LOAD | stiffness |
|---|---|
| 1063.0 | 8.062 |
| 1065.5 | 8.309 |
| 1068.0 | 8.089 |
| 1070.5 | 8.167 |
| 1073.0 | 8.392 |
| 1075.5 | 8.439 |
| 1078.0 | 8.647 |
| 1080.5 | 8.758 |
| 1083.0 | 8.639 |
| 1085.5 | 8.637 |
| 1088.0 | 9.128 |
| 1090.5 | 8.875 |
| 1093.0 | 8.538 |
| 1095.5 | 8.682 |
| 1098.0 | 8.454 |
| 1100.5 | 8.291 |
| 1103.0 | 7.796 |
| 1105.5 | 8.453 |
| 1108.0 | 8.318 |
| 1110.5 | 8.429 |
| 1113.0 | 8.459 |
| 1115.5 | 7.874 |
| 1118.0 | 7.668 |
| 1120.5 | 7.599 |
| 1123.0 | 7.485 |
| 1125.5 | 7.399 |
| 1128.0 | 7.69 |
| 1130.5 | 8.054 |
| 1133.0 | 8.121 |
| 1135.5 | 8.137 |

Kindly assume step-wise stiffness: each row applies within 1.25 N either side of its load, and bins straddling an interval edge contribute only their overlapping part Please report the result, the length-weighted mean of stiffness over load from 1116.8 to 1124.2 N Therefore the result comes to 7.58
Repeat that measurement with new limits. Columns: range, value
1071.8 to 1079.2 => 8.49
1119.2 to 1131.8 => 7.65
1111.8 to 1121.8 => 7.9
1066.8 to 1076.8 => 8.27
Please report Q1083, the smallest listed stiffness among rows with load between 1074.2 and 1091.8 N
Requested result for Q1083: 8.439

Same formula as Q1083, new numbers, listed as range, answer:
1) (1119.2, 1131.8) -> 7.399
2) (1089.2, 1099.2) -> 8.454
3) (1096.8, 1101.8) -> 8.291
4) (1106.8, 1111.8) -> 8.318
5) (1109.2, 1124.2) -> 7.485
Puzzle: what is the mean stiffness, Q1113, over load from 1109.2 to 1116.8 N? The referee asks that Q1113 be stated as 8.25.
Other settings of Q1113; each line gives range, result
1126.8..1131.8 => 7.88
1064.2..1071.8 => 8.19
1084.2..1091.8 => 8.88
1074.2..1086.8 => 8.63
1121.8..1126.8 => 7.44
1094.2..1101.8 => 8.47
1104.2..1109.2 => 8.38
